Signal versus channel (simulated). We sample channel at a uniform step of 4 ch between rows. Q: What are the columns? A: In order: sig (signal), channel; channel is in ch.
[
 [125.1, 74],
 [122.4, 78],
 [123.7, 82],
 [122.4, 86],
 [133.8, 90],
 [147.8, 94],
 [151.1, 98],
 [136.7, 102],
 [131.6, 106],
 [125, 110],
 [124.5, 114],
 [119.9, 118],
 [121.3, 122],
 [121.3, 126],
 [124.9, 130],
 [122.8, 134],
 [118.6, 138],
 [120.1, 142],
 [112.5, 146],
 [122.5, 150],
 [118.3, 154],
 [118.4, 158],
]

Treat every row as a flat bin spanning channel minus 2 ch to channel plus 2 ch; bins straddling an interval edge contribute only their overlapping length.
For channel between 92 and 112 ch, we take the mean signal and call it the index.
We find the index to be 138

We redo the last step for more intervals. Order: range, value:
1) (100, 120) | 128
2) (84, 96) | 135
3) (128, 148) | 120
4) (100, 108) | 134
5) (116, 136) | 122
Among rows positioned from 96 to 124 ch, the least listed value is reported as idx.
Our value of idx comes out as 119.9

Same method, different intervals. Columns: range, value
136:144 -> 118.6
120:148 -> 112.5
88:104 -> 133.8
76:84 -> 122.4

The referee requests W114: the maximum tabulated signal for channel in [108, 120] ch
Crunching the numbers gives 125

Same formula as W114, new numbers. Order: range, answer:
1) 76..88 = 123.7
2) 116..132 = 124.9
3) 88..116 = 151.1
